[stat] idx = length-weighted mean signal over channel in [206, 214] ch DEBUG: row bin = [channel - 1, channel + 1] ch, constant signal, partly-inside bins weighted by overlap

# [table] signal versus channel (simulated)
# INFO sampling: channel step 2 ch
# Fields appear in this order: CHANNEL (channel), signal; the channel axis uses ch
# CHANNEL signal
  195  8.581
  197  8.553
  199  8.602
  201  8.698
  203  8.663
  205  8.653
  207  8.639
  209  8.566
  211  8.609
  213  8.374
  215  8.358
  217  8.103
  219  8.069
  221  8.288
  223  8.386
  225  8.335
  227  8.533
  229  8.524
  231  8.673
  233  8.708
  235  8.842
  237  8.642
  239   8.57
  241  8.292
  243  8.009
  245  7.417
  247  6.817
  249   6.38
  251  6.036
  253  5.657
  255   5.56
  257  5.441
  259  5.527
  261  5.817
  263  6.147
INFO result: 8.55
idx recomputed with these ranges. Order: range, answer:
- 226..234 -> 8.61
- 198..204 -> 8.65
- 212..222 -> 8.24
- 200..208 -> 8.66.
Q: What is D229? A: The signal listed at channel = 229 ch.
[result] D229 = 8.524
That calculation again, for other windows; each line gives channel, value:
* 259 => 5.527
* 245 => 7.417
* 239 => 8.57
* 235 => 8.842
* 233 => 8.708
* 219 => 8.069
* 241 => 8.292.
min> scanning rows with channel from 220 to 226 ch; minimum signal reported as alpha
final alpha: 8.288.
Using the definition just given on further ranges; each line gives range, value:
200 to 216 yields 8.358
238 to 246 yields 7.417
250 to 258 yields 5.441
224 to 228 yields 8.335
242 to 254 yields 5.657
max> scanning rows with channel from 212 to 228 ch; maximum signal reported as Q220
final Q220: 8.533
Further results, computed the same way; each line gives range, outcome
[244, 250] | 7.417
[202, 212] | 8.663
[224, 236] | 8.842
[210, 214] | 8.609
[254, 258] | 5.56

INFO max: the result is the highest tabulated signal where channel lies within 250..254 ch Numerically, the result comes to 6.036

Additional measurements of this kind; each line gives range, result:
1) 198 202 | 8.698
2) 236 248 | 8.642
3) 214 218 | 8.358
